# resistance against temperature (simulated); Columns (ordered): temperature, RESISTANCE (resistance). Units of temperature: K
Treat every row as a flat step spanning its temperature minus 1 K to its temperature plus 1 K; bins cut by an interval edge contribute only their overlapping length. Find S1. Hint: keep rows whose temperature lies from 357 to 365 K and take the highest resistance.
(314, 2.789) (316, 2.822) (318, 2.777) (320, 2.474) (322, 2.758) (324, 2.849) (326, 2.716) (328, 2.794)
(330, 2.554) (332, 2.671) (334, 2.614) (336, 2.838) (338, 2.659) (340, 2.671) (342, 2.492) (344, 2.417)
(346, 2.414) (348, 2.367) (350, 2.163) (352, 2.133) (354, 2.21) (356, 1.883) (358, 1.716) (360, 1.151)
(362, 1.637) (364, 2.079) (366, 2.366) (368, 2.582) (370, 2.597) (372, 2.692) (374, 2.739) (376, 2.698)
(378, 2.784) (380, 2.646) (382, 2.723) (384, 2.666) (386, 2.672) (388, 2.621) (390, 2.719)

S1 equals 2.079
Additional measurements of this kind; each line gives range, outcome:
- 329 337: 2.838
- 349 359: 2.21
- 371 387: 2.784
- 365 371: 2.597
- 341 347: 2.492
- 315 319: 2.822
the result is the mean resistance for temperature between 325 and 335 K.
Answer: 2.67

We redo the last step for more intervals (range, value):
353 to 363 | 1.72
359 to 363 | 1.39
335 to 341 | 2.72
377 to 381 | 2.71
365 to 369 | 2.47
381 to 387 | 2.69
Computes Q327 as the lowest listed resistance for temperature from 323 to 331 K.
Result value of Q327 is 2.554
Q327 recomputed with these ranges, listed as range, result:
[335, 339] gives 2.659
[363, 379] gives 2.079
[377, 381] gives 2.646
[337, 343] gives 2.492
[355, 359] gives 1.716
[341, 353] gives 2.133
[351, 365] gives 1.151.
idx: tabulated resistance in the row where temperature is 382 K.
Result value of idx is 2.723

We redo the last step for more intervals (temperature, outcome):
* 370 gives 2.597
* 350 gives 2.163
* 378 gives 2.784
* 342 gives 2.492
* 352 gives 2.133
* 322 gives 2.758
